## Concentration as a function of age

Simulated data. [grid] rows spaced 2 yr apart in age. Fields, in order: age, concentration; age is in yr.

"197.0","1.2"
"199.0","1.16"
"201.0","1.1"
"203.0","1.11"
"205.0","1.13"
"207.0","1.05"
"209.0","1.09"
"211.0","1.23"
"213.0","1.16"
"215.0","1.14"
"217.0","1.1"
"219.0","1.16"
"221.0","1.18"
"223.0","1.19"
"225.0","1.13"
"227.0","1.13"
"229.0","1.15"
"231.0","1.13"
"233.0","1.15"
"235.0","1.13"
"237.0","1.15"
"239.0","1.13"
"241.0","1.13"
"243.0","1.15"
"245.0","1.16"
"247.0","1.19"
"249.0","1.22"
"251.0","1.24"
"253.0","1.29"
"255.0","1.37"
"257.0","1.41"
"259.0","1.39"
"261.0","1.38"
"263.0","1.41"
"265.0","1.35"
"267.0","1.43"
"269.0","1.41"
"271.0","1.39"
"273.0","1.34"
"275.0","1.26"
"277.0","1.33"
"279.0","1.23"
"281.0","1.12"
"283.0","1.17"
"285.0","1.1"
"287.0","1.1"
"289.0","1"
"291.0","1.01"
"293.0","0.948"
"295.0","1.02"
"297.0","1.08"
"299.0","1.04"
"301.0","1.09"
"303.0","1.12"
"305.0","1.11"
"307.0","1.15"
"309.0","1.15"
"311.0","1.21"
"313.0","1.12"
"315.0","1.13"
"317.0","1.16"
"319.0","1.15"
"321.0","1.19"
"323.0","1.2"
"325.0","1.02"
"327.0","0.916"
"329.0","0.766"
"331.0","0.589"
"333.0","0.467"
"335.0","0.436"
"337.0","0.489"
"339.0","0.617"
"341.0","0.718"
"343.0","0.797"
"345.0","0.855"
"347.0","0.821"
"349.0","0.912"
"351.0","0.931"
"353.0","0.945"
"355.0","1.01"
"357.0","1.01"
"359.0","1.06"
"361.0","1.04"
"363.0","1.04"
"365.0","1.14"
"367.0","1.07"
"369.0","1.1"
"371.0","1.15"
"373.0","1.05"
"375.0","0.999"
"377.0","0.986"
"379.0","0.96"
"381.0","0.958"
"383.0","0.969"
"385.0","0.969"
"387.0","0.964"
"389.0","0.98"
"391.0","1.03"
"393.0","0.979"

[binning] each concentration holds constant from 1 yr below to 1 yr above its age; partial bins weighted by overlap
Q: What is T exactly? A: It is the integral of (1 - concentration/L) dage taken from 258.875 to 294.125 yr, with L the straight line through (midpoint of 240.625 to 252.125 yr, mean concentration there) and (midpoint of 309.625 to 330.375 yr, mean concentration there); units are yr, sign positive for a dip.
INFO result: -2.9 yr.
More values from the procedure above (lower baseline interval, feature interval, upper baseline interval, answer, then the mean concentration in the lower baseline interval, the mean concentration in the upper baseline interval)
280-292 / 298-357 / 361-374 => 8.12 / 1.08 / 1.09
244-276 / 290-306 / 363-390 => 2.29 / 1.33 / 1.02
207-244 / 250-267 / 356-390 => -3.69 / 1.14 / 1.03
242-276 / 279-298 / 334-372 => 1.89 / 1.32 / 0.902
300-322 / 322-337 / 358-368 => 4.93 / 1.14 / 1.07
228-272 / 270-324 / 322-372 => -3.43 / 1.26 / 0.884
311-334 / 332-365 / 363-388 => 5.75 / 0.984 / 1.03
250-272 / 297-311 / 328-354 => -1.34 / 1.37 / 0.719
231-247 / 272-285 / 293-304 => -1.70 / 1.15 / 1.06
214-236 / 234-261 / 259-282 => 0.15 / 1.14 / 1.33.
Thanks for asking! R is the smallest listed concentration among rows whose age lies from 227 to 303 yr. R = 0.948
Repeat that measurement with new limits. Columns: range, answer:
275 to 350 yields 0.436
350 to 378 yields 0.931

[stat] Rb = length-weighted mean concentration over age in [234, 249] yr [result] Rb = 1.15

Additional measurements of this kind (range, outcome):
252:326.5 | 1.2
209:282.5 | 1.23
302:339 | 0.956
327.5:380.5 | 0.884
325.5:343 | 0.646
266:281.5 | 1.32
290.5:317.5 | 1.1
